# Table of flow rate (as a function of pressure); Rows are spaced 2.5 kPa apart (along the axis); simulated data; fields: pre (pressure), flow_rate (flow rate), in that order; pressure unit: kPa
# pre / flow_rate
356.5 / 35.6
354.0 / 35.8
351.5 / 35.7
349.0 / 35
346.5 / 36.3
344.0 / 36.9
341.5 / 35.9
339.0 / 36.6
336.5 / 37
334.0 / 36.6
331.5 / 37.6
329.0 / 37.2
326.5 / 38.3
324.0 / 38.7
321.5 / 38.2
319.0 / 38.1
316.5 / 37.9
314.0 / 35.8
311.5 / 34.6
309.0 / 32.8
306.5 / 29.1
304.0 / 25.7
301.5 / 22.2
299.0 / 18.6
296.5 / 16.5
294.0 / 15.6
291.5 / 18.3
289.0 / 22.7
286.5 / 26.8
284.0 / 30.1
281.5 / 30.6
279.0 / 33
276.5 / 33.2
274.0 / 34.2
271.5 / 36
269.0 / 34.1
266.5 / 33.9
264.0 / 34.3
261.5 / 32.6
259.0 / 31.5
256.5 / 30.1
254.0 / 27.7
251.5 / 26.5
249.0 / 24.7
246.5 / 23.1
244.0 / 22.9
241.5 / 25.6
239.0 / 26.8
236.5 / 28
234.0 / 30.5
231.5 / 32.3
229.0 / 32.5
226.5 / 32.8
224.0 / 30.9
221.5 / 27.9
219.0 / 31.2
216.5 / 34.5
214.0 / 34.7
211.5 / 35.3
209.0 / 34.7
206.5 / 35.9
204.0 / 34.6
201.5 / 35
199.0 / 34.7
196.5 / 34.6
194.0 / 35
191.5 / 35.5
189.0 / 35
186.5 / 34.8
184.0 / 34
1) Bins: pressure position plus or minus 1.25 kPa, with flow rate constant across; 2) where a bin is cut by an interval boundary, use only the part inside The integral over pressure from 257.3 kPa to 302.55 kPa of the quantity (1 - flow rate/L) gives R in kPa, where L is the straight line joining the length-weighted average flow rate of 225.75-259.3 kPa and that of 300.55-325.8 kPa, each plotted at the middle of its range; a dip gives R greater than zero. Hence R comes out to 3.93 kPa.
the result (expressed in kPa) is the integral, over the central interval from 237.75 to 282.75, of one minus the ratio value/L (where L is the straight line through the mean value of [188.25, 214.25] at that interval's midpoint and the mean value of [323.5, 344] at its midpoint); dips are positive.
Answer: 7.4 kPa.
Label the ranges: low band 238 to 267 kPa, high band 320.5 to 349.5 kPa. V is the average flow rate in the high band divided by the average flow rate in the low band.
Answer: 1.32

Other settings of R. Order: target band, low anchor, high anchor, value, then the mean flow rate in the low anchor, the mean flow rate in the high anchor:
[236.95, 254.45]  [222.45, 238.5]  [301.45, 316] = 3.2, 30.9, 31.1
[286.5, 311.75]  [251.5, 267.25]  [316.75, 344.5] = 8.3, 31.2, 37.4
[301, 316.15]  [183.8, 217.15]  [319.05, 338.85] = 2.6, 34.9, 37.6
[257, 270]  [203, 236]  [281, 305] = -3.2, 32.8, 22.4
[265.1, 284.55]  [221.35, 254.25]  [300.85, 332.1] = -1.4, 28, 34.5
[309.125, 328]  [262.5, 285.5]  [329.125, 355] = -1.0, 33.2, 36.4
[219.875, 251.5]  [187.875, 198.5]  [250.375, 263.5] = 3.6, 35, 30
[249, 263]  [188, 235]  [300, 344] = 2.0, 33.6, 34.8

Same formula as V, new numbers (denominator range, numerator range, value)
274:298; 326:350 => 1.43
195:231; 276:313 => 0.77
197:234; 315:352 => 1.11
